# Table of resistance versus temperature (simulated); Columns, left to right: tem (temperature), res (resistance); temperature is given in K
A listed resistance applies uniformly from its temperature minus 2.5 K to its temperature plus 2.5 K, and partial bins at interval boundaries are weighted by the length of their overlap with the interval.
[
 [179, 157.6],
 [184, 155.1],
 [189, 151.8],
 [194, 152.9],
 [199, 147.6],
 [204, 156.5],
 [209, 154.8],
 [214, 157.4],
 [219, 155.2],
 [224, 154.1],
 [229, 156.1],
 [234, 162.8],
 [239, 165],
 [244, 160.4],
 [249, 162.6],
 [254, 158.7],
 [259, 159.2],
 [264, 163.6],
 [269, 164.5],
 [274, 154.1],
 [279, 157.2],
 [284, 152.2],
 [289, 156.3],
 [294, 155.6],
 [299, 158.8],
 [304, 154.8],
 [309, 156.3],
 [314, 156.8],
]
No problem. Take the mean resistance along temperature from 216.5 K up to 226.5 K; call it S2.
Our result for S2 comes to 155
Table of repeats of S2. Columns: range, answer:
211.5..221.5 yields 156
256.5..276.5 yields 160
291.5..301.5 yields 157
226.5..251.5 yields 161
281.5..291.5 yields 154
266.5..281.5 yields 159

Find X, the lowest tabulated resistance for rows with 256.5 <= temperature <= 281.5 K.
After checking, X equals 154.1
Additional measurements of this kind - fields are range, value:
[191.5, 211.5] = 147.6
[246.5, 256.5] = 158.7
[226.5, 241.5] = 156.1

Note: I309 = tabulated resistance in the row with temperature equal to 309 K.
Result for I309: 156.3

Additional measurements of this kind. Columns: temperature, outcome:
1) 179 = 157.6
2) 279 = 157.2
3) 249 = 162.6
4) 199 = 147.6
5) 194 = 152.9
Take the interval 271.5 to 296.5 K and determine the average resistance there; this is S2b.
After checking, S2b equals 155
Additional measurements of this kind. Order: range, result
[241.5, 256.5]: 161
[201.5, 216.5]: 156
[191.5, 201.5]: 150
